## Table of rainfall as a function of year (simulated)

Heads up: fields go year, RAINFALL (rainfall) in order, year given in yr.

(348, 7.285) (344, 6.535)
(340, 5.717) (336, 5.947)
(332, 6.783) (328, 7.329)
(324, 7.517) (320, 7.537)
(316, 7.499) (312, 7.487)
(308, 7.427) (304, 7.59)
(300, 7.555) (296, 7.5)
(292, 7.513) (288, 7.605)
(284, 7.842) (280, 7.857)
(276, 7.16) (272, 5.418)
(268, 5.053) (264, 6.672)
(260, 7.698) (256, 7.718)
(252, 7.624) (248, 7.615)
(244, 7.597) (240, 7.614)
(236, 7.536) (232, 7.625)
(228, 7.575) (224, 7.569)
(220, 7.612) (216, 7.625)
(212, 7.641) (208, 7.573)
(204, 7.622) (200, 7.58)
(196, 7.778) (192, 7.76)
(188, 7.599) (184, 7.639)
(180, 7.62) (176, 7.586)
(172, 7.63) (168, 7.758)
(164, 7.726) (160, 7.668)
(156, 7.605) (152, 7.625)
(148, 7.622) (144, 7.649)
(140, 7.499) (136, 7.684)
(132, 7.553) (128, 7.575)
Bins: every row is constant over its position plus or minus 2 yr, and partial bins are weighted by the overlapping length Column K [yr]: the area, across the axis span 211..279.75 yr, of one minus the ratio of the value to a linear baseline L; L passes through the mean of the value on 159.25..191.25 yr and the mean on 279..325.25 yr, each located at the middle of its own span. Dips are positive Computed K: 3.1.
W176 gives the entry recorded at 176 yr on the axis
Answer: 7.586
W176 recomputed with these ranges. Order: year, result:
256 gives 7.718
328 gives 7.329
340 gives 5.717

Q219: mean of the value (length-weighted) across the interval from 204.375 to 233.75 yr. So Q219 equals 7.6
